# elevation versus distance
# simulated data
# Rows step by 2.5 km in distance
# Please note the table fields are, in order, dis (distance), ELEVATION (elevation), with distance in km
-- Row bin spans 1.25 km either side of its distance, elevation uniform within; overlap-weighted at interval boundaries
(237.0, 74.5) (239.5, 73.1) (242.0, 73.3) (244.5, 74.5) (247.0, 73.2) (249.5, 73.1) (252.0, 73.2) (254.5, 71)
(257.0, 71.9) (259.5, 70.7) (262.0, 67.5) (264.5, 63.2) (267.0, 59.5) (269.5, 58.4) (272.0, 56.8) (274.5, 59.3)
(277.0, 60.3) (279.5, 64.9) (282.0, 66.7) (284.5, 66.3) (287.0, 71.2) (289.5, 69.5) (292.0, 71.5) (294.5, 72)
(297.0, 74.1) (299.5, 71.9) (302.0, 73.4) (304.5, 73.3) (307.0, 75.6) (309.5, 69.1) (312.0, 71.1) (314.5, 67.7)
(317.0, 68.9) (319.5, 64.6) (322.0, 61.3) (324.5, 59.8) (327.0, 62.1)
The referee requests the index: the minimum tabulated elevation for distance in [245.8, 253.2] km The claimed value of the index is 73.1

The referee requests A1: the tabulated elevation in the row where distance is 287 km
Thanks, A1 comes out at 71.2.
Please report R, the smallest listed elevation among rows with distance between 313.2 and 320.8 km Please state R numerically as 64.6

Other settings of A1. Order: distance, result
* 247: 73.2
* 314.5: 67.7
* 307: 75.6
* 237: 74.5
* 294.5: 72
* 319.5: 64.6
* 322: 61.3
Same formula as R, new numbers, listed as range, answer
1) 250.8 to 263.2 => 67.5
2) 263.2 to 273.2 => 56.8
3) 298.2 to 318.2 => 67.7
